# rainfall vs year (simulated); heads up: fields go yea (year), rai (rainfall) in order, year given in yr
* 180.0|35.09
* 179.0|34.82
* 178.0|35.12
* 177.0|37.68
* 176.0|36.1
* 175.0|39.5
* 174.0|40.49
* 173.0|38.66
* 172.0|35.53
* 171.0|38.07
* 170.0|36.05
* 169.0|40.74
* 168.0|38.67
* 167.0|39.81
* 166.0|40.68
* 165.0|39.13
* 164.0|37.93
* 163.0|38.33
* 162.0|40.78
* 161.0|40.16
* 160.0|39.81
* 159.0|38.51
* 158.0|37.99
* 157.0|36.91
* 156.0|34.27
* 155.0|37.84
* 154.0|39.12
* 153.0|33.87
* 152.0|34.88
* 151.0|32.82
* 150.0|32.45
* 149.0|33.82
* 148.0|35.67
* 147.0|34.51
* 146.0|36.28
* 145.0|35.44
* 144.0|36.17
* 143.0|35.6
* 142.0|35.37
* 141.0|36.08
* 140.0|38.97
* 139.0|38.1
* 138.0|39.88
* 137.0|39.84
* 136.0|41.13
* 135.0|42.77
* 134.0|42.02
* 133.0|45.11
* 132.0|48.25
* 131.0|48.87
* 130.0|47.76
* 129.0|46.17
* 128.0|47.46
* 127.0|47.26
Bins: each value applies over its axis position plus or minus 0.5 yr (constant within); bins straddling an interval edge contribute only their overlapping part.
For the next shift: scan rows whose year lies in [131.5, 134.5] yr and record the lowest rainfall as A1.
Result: 42.02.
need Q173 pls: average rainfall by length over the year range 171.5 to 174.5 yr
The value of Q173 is 38.2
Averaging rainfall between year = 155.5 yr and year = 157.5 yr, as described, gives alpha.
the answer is 35.6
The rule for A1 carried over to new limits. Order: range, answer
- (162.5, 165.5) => 37.93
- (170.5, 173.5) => 35.53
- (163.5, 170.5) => 36.05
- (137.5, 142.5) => 35.37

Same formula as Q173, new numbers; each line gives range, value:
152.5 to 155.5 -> 36.9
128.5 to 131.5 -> 47.6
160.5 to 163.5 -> 39.8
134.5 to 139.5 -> 40.3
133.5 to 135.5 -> 42.4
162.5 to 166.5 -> 39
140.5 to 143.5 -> 35.7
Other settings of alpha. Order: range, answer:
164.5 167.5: 39.9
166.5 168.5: 39.2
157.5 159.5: 38.2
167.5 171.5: 38.4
